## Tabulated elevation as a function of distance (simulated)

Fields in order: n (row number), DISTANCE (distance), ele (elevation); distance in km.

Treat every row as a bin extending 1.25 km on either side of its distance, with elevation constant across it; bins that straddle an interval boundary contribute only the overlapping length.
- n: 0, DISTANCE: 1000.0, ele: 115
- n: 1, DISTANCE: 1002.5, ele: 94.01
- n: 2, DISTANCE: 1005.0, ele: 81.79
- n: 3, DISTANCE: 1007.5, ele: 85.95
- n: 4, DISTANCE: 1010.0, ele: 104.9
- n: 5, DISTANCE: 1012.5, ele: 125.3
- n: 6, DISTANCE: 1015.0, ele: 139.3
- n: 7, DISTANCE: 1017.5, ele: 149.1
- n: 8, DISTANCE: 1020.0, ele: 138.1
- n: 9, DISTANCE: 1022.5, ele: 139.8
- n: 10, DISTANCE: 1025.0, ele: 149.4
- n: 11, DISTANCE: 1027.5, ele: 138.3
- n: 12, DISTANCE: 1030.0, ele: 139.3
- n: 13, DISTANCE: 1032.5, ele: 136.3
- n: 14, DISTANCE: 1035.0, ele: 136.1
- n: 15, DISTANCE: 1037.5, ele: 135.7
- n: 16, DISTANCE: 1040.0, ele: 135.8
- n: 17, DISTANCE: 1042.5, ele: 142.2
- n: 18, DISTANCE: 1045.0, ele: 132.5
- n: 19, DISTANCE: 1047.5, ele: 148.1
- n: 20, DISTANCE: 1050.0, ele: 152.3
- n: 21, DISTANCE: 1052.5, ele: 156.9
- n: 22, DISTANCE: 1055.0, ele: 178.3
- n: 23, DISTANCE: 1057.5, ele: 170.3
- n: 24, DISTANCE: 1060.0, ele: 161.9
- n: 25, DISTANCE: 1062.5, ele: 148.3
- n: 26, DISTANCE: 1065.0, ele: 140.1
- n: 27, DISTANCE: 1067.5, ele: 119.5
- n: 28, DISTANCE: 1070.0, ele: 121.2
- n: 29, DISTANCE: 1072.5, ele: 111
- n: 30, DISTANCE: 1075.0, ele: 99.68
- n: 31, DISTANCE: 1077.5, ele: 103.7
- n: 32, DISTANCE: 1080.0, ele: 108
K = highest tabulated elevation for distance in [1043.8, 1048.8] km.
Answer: 148.1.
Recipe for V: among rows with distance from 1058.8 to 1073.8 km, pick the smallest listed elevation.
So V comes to 111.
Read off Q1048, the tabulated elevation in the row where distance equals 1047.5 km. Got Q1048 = 148.1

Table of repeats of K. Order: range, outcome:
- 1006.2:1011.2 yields 104.9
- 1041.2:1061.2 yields 178.3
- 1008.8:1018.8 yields 149.1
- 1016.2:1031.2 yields 149.4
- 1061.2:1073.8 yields 148.3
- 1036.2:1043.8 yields 142.2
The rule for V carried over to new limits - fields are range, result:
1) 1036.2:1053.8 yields 132.5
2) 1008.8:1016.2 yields 104.9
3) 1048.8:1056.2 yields 152.3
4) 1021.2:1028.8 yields 138.3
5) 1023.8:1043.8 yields 135.7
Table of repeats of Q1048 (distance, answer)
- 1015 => 139.3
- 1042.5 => 142.2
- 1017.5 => 149.1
